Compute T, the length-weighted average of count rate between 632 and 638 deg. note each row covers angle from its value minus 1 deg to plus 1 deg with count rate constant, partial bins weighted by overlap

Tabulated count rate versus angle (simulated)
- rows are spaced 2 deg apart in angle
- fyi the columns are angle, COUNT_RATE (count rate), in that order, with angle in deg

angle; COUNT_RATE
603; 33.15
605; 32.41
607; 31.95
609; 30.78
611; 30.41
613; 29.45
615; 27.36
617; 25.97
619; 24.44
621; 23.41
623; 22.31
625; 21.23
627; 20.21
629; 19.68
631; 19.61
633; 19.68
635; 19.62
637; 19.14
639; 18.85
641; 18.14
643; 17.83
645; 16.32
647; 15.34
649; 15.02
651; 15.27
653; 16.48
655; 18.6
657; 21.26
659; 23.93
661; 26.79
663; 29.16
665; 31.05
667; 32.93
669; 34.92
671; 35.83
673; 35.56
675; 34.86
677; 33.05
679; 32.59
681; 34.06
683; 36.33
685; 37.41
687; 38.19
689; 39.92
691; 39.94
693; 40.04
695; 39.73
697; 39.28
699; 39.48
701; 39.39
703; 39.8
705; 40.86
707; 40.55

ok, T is 19.5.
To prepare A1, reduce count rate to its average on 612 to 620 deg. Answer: 26.8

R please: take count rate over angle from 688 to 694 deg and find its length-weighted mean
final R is 40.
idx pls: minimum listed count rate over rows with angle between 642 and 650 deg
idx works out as 15.02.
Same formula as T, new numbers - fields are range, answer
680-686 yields 35.9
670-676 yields 35.4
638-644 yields 18.3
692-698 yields 39.7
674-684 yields 34.2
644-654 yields 15.7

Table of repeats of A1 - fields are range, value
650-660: 19.1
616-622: 24.6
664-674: 34.1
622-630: 20.9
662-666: 30.1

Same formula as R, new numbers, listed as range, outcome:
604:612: 31.4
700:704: 39.6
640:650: 16.5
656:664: 25.3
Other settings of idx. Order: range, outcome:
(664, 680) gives 31.05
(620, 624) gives 22.31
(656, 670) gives 21.26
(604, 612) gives 30.41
